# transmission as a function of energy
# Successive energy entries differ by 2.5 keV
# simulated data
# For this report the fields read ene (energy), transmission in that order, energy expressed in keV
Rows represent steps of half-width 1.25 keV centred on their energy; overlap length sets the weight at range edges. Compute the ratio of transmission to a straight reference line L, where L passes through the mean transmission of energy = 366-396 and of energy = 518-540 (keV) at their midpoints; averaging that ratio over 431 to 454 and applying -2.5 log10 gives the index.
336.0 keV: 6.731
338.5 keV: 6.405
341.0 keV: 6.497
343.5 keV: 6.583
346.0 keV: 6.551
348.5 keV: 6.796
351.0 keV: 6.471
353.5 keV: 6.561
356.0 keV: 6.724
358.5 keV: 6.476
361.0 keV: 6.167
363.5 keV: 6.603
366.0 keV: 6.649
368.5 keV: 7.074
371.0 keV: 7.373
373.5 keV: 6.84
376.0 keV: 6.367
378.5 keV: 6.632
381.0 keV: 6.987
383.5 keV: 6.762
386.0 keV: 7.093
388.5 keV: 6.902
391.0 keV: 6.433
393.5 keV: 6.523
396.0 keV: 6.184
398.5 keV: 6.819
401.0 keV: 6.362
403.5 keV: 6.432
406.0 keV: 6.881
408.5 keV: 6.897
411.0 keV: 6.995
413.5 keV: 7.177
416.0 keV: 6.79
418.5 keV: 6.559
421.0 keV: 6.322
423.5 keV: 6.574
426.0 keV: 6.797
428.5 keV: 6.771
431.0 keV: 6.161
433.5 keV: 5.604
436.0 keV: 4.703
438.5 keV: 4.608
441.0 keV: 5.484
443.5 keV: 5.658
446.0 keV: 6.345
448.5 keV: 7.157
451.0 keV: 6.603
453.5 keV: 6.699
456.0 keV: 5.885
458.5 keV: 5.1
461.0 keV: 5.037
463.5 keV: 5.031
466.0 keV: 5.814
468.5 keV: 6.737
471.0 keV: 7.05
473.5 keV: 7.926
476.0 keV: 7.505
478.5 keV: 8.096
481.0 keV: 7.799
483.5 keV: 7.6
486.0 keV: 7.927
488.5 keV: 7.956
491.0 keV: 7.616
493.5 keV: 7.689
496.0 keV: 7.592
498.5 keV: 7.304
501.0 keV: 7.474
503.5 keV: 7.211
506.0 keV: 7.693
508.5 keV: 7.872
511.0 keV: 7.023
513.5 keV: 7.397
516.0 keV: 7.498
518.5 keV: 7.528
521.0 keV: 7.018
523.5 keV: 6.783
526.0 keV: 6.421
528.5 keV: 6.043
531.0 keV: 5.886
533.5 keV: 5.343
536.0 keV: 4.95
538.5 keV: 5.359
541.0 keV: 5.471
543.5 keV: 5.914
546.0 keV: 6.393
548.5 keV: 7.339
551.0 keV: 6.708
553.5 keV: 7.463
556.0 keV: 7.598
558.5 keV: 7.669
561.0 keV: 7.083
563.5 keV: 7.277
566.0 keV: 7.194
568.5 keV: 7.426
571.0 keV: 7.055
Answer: 0.11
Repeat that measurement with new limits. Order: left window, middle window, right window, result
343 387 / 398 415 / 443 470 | -0.07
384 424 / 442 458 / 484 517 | 0.13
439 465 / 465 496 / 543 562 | -0.20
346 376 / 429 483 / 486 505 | 0.17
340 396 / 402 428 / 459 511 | 0.02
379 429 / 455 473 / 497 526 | 0.19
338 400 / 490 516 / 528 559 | -0.17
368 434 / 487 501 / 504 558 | -0.14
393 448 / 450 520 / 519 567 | -0.11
